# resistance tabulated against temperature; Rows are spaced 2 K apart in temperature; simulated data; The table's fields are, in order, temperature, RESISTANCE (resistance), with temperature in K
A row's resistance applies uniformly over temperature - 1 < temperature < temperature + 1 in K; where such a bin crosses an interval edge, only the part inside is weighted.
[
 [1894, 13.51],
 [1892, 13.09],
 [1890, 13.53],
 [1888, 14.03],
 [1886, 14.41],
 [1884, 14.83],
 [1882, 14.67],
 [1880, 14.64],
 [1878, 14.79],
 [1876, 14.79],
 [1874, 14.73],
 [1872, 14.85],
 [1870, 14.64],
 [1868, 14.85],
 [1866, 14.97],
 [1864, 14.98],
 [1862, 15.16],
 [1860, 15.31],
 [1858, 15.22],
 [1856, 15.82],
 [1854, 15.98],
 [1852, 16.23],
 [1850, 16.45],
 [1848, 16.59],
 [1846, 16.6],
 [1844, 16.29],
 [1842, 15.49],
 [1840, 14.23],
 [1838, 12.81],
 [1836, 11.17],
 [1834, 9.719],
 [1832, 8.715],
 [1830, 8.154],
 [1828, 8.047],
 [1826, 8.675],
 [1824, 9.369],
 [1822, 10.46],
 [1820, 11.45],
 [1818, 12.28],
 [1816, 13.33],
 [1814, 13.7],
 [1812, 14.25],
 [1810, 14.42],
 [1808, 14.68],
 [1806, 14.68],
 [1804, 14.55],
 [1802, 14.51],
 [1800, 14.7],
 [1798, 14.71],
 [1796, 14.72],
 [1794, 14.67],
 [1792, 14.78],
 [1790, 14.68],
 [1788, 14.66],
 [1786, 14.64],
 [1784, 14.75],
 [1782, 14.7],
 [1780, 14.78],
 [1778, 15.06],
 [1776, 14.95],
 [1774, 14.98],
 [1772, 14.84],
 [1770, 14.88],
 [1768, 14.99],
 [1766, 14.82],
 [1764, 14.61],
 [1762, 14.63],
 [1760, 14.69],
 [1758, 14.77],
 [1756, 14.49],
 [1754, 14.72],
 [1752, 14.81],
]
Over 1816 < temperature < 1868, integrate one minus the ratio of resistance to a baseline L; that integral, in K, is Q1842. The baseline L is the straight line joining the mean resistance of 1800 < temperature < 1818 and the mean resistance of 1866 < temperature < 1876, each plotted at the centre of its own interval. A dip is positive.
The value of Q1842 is 4.6 K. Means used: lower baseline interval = 14.2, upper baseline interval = 14.8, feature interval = 13.2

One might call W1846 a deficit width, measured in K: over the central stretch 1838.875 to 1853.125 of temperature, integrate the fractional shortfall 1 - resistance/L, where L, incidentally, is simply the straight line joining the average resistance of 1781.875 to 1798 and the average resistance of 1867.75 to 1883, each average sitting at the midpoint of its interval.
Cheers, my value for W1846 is -1.2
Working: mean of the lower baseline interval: 14.7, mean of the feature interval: 16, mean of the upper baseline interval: 14.7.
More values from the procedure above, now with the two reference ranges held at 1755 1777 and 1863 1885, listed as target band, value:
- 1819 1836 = 6.16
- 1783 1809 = 0.21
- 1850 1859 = -0.66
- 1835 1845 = 0.54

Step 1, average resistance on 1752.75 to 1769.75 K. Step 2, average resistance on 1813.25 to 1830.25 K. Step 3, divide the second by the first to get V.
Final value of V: 0.72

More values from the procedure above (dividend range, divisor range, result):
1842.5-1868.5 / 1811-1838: 1.46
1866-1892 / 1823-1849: 1.21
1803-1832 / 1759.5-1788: 0.80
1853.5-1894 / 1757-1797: 1.00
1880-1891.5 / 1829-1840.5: 1.34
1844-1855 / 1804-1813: 1.13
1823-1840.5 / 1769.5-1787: 0.67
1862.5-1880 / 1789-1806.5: 1.01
